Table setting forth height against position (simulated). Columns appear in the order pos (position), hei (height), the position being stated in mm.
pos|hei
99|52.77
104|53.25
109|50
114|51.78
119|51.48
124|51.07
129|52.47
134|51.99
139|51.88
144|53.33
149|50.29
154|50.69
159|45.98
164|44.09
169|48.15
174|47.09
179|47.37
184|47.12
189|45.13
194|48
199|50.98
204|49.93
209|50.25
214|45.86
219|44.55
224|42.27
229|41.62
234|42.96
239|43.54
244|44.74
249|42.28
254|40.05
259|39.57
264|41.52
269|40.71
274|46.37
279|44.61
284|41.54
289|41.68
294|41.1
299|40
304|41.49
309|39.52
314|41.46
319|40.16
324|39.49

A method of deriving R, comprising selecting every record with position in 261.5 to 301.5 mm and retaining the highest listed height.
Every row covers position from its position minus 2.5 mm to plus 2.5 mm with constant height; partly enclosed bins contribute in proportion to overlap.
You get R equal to 46.37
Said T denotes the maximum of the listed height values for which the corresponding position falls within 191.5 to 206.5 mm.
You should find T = 50.98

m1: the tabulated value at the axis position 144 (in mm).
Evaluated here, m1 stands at 53.33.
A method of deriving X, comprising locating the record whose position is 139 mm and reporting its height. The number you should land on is 51.88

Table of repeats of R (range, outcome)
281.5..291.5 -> 41.68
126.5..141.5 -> 52.47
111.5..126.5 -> 51.78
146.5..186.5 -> 50.69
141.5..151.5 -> 53.33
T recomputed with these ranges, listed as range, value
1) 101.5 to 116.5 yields 53.25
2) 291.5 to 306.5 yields 41.49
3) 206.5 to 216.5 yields 50.25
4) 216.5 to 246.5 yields 44.74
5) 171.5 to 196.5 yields 48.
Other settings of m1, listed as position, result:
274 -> 46.37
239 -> 43.54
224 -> 42.27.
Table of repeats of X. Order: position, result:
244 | 44.74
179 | 47.37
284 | 41.54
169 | 48.15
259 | 39.57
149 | 50.29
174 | 47.09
